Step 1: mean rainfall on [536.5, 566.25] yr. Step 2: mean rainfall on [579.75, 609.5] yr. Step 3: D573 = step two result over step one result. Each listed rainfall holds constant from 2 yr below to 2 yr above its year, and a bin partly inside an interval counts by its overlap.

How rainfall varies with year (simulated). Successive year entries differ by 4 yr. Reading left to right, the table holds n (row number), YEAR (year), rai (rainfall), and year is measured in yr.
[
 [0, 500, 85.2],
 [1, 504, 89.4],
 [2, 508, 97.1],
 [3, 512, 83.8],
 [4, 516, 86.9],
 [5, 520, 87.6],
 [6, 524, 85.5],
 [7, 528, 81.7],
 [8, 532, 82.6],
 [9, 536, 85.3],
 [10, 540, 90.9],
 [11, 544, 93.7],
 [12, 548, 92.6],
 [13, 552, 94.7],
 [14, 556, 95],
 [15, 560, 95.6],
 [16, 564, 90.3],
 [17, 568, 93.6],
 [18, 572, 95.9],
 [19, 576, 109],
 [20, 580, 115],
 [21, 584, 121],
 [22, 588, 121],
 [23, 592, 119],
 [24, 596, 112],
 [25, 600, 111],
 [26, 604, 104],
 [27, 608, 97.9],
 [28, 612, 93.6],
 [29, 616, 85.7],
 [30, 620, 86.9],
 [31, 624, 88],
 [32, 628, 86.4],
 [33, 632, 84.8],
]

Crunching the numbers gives 1.2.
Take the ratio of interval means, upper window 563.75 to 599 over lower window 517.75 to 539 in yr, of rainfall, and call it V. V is 1.3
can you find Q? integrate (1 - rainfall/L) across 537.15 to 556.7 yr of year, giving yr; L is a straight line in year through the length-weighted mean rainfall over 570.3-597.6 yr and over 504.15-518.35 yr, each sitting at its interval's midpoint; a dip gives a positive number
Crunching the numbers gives 1.6 yr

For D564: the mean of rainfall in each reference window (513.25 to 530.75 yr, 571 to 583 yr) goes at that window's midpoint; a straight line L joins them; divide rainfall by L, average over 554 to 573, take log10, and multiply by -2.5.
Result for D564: 0.10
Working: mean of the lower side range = 85.2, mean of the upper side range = 109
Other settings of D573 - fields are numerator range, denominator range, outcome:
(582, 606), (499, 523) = 1.30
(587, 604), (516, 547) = 1.31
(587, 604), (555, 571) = 1.22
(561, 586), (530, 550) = 1.17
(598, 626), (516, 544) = 1.10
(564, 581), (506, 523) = 1.14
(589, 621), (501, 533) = 1.18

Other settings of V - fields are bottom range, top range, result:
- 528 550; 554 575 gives 1.07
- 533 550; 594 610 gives 1.18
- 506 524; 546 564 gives 1.06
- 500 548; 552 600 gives 1.21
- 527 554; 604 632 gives 1.02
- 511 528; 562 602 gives 1.27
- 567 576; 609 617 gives 0.93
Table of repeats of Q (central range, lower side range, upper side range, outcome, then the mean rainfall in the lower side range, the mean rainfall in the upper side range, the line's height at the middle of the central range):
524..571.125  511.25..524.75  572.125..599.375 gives 3.8 yr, 86.2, 115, 98.5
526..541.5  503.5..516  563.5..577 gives 1.3 yr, 89.7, 97.1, 92.6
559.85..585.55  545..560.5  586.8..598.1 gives 0.7 yr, 94.3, 117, 106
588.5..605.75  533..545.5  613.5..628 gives -4.9 yr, 89.2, 87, 87.7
